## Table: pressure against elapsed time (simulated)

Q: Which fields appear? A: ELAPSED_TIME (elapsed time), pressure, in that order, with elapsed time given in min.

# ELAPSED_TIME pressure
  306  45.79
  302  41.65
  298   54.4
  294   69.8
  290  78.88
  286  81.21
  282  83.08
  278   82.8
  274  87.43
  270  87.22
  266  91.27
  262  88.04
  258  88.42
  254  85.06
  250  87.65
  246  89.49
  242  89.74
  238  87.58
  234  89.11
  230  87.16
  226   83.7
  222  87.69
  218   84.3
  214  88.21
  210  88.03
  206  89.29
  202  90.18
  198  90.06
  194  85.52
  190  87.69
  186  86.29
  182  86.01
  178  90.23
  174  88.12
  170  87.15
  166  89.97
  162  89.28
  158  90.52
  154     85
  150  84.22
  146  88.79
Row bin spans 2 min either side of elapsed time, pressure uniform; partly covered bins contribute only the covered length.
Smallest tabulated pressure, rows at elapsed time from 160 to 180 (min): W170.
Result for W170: 87.15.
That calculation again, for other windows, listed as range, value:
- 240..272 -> 85.06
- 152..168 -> 85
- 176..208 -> 85.52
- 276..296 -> 69.8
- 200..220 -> 84.3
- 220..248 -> 83.7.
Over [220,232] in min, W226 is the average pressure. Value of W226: 86.2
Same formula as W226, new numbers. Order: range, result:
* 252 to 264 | 87.2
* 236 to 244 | 88.7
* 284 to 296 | 76.6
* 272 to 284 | 84.4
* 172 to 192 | 87.7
